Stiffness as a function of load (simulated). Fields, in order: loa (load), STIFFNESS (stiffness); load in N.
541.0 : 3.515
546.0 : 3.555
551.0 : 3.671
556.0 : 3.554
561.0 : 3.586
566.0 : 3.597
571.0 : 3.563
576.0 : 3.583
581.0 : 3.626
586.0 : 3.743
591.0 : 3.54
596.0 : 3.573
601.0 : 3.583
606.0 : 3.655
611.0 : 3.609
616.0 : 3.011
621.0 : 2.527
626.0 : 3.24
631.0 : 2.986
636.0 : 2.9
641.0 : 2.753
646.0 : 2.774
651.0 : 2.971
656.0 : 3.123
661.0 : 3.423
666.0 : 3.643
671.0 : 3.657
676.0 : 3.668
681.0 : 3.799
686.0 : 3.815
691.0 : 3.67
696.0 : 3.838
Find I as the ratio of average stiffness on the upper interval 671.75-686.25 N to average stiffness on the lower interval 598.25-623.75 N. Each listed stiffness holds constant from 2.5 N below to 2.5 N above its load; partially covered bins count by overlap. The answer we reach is 1.14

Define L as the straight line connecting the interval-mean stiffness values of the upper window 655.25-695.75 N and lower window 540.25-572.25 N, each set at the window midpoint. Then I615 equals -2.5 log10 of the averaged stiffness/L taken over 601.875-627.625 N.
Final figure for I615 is 0.119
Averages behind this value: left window 3.58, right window 3.63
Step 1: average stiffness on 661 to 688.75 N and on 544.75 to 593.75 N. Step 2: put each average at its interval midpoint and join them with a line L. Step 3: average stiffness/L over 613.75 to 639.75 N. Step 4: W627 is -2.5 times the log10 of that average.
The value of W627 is 0.24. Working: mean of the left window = 3.6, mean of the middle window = 2.92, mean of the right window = 3.69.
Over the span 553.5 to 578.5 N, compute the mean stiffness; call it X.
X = 3.58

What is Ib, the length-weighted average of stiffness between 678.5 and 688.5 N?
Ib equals 3.81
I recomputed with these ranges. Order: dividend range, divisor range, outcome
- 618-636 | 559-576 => 0.81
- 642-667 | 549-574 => 0.87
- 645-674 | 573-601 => 0.91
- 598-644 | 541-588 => 0.87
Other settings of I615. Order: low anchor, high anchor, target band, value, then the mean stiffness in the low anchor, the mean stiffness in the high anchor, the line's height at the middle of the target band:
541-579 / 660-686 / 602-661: 0.18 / 3.58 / 3.67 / 3.64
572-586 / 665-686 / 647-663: 0.18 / 3.62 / 3.71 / 3.69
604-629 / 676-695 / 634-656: 0.19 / 3.2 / 3.76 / 3.43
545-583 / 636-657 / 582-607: -0.09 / 3.59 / 2.89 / 3.33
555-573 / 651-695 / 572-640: 0.07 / 3.58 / 3.57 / 3.58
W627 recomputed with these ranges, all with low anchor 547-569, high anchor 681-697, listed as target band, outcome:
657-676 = 0.06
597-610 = 0.01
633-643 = 0.29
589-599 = 0.03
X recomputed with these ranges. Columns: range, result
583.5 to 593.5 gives 3.64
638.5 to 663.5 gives 3.01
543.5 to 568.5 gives 3.59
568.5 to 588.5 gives 3.63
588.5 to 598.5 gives 3.56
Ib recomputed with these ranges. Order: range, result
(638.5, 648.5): 2.76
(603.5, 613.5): 3.63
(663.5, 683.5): 3.69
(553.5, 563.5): 3.57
